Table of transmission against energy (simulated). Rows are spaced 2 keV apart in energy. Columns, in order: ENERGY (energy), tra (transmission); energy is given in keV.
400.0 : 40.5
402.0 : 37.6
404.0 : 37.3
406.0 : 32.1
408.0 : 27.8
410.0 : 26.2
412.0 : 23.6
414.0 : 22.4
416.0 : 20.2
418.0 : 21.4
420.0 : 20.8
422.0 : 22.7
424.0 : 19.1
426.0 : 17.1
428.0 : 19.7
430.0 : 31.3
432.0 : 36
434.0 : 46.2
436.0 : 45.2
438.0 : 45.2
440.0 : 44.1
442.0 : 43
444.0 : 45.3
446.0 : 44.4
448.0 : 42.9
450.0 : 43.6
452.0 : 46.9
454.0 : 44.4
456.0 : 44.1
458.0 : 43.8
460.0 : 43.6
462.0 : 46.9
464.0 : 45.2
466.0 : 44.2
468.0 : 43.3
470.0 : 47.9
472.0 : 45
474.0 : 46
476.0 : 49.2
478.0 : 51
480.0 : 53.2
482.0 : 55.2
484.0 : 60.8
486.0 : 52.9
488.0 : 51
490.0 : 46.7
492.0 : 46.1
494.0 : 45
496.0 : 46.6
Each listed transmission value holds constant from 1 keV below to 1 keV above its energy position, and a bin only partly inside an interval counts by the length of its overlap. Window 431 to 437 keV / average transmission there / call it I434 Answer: 42.5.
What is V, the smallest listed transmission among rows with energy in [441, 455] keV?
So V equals 42.9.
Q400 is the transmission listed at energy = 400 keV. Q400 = 40.5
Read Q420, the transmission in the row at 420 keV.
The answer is 20.8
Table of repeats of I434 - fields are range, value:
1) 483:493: 51.5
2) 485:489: 52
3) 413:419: 21.3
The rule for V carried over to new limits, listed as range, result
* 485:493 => 46.1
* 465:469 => 43.3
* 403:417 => 20.2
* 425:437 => 17.1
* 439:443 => 43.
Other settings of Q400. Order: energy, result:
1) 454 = 44.4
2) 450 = 43.6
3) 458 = 43.8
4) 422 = 22.7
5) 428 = 19.7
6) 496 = 46.6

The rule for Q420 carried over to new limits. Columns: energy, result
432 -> 36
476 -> 49.2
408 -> 27.8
